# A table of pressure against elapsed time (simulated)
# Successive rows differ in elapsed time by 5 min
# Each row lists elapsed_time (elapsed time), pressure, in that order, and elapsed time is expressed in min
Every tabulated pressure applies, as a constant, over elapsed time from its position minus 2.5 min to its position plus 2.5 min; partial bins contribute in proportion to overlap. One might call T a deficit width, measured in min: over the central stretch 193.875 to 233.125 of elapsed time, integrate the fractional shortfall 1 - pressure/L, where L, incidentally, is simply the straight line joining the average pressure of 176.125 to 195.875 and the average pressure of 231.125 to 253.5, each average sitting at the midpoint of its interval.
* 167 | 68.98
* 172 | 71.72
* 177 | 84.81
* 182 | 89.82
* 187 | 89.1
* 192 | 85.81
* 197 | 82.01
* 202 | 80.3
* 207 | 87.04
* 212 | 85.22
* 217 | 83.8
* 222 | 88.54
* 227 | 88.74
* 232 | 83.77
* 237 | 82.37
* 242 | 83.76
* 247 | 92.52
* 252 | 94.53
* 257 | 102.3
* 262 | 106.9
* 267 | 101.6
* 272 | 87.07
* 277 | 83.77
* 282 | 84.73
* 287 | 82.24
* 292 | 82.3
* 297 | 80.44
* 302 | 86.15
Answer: 1.0 min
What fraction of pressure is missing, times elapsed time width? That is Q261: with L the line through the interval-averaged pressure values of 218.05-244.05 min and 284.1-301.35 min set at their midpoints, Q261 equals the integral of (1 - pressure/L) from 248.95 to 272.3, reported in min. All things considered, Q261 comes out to -4.3 min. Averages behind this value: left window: 85.4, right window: 82.2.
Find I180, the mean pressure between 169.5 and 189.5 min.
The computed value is 83.9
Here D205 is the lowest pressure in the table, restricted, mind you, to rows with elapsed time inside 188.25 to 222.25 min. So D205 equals 80.3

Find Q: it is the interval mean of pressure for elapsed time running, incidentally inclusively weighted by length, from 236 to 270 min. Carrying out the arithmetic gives 95.3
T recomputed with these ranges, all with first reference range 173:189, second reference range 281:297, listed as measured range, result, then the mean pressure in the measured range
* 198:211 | 0.3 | 83.7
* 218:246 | -0.4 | 85.7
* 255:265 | -2.5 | 105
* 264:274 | -1.5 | 95.3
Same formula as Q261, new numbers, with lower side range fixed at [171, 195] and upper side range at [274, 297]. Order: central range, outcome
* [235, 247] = -0.17 min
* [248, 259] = -1.81 min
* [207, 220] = -0.11 min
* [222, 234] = -0.38 min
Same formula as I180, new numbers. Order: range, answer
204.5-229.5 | 86.7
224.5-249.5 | 86.2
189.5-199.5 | 83.9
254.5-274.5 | 99.5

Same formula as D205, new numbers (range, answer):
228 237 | 82.37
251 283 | 83.77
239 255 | 83.76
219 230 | 88.54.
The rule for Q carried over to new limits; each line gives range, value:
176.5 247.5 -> 85.7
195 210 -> 83.2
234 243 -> 83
